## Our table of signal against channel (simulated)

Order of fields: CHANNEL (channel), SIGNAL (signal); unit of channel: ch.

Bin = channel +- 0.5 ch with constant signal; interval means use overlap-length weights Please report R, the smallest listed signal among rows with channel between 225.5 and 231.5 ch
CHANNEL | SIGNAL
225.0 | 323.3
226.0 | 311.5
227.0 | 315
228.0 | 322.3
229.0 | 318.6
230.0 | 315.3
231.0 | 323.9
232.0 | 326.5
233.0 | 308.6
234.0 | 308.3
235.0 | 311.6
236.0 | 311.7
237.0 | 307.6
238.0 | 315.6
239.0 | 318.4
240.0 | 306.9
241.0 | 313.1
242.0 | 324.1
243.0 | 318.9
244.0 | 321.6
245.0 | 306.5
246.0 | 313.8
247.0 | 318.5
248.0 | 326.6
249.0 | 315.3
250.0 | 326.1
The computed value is 311.5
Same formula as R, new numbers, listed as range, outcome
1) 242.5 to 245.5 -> 306.5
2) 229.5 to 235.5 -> 308.3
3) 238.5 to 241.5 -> 306.9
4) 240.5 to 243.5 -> 313.1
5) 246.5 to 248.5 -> 318.5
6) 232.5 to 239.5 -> 307.6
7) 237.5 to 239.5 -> 315.6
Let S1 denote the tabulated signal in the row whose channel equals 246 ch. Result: 313.8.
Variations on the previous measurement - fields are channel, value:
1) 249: 315.3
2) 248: 326.6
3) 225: 323.3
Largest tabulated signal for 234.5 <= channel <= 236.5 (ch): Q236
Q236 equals 311.7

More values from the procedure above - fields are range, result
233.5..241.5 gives 318.4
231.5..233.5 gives 326.5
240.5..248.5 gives 326.6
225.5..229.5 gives 322.3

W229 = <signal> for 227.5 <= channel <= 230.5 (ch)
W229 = 319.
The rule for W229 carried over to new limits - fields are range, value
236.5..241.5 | 312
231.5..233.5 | 318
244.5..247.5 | 313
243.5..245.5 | 314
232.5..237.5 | 310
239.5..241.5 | 310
